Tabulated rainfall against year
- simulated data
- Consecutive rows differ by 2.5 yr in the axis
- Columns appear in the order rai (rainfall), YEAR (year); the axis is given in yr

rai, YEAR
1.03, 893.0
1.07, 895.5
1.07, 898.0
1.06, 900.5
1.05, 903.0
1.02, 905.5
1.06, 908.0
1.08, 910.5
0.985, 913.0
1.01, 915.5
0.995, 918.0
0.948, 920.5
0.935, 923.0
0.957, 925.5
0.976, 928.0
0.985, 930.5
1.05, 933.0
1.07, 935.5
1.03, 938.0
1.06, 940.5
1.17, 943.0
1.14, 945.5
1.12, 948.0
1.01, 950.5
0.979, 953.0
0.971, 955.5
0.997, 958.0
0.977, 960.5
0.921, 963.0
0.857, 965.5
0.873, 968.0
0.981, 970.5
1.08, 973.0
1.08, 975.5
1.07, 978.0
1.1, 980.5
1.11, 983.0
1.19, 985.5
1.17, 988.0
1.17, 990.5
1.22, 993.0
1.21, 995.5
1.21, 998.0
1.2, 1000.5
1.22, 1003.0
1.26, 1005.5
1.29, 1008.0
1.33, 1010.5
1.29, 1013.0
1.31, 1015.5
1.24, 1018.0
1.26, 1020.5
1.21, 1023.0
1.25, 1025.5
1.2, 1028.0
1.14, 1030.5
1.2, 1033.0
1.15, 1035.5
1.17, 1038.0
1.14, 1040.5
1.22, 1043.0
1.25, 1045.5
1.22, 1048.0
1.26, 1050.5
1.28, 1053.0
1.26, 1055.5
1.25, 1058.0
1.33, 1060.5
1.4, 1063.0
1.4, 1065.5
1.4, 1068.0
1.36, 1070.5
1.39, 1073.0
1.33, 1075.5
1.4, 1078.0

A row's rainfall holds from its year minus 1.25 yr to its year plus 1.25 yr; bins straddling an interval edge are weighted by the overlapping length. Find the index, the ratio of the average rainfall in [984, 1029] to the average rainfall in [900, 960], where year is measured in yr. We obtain 1.2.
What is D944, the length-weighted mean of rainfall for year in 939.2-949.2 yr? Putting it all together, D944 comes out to 1.12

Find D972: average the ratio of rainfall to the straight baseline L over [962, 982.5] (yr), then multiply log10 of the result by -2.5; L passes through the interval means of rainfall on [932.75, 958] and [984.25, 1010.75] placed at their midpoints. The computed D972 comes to 0.14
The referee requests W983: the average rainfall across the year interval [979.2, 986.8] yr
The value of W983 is 1.13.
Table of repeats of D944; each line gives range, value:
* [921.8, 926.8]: 0.946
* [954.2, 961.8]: 0.981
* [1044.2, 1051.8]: 1.24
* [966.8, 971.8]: 0.929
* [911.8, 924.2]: 0.975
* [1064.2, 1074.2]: 1.39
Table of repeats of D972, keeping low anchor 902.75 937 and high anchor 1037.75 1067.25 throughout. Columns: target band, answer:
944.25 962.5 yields 0.052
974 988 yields 0.014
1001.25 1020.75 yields -0.076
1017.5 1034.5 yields 0.005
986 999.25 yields -0.041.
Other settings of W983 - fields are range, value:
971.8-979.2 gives 1.08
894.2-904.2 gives 1.06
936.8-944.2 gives 1.09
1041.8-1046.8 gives 1.24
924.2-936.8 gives 1.01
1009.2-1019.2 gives 1.29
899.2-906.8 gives 1.04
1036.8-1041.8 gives 1.16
